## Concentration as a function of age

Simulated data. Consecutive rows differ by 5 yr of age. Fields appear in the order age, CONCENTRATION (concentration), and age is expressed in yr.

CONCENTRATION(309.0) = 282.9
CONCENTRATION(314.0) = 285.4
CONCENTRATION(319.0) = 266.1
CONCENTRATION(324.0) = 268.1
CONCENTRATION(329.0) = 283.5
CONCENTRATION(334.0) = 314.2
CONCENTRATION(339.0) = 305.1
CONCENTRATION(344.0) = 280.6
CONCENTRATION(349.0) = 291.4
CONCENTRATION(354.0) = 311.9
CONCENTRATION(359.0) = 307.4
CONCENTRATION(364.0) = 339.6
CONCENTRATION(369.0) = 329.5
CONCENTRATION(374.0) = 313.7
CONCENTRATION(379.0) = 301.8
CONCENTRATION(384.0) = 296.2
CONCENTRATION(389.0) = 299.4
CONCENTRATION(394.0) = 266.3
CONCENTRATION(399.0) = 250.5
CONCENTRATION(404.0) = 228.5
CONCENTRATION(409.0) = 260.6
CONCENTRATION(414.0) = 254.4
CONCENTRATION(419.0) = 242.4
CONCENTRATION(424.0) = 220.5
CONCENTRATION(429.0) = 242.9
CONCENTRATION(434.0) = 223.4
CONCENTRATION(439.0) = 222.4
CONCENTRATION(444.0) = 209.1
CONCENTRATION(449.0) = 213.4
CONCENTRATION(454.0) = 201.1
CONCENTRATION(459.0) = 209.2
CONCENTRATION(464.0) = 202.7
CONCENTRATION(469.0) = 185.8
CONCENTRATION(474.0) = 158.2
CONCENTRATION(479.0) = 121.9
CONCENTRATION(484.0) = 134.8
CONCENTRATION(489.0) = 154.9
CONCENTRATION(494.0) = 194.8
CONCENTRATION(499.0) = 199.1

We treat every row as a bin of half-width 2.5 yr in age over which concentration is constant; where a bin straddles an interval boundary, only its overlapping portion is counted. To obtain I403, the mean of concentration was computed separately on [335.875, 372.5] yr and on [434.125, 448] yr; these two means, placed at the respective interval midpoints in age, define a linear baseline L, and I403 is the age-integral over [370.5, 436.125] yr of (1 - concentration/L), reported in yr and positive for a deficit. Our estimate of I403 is -1.3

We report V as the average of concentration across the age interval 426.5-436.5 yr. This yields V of 233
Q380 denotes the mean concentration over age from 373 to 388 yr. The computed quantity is 302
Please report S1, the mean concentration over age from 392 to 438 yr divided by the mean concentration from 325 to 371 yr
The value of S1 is 0.8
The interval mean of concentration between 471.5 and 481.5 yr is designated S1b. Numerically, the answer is 140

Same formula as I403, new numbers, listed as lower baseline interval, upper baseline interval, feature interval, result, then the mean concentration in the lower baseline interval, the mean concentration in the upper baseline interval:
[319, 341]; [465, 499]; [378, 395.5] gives -3.53 yr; 289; 163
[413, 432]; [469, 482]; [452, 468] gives -2.59 yr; 238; 149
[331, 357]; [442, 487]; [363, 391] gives -4.62 yr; 300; 181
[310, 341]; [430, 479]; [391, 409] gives -1.14 yr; 287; 200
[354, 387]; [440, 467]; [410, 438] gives 0.94 yr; 314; 208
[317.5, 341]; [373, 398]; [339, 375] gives -2.52 yr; 288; 292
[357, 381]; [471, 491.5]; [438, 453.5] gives -1.06 yr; 319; 144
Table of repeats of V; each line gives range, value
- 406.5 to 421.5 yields 252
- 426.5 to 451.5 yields 222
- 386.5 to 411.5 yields 261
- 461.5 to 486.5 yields 161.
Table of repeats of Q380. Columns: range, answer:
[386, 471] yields 232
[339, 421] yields 287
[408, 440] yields 238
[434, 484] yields 190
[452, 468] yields 203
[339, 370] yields 309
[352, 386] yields 315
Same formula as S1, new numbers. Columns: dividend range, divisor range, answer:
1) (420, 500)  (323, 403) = 0.65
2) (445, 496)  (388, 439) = 0.73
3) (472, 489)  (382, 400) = 0.50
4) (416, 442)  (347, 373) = 0.73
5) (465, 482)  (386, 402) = 0.59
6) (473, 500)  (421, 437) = 0.69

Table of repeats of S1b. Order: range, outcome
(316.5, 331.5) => 273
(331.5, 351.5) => 298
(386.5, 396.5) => 283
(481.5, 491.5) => 145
